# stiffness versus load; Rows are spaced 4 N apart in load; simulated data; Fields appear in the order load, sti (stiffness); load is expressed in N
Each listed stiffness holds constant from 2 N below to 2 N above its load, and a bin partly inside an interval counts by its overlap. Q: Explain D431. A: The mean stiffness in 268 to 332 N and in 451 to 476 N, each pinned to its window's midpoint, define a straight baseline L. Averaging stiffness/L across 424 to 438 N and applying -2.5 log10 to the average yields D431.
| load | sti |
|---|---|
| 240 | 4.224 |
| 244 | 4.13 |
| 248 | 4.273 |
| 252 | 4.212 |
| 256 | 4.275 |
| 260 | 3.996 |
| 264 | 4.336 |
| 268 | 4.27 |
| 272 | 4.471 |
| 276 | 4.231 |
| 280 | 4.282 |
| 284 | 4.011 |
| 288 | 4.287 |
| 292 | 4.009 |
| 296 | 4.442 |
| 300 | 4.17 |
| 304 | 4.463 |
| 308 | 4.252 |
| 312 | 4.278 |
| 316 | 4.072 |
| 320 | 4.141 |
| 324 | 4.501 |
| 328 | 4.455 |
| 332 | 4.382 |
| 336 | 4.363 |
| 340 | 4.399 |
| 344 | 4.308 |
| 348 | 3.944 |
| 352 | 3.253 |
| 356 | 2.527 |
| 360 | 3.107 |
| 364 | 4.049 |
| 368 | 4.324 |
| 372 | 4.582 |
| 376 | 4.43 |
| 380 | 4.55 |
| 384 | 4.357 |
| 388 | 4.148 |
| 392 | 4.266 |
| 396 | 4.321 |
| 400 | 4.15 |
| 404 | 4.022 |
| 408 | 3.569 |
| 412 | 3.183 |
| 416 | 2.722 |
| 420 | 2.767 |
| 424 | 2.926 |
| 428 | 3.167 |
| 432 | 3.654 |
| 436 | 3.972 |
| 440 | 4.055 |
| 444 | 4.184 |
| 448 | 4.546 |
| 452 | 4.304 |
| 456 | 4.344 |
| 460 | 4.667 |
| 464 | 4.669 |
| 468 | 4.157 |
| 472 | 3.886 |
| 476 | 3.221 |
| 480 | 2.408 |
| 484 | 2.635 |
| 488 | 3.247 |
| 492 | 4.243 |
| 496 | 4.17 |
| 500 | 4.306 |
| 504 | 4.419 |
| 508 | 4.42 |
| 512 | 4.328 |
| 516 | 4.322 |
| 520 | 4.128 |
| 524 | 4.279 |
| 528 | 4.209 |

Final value 0.21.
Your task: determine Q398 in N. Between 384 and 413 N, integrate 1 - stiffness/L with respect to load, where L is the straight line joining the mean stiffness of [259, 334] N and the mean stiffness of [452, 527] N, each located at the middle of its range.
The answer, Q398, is 0.9 N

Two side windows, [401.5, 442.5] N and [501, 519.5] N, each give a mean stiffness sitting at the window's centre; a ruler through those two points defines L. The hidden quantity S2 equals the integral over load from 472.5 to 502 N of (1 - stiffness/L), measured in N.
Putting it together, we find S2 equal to 4.5 N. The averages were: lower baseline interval 3.42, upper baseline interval 4.35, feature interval 3.48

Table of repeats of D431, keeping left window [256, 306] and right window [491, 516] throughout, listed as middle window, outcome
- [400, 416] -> 0.20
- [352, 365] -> 0.32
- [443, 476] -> 0.01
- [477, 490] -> 0.47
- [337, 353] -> 0.06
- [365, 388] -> -0.03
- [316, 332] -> -0.02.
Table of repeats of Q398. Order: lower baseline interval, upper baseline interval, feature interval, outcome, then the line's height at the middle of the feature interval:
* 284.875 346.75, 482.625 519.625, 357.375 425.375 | 5.6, 4.19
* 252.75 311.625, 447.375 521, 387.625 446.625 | 6.1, 4.09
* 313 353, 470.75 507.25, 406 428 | 4.8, 3.9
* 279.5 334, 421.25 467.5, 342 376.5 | 3.0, 4.18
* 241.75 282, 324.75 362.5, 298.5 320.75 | -1.1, 4.03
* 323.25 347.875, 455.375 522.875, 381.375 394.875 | -0.1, 4.23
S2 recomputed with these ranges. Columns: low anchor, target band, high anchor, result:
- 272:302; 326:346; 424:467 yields -0.9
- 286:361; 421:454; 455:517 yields 1.4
